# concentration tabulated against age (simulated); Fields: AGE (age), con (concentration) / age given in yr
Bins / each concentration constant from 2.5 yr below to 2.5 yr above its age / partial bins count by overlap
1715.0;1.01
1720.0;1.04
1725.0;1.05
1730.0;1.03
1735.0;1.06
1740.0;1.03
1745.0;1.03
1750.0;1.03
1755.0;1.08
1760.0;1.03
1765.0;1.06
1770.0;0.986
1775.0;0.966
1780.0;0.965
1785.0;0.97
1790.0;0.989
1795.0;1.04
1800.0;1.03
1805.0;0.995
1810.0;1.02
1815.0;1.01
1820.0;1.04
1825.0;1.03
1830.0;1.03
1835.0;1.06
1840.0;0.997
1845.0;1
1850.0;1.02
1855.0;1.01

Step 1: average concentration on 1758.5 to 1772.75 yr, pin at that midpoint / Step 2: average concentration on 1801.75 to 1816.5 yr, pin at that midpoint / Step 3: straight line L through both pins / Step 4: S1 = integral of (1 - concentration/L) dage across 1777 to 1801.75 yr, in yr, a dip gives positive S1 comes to 0.46 yr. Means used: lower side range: 1.02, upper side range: 1.01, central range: 0.997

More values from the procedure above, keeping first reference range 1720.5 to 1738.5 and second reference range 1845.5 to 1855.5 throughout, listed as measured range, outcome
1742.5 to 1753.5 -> 0.1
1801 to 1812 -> 0.2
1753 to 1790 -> 1.0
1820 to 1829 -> -0.1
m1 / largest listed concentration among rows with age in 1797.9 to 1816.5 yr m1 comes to 1.03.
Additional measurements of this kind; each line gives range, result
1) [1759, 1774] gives 1.06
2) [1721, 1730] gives 1.05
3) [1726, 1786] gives 1.08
